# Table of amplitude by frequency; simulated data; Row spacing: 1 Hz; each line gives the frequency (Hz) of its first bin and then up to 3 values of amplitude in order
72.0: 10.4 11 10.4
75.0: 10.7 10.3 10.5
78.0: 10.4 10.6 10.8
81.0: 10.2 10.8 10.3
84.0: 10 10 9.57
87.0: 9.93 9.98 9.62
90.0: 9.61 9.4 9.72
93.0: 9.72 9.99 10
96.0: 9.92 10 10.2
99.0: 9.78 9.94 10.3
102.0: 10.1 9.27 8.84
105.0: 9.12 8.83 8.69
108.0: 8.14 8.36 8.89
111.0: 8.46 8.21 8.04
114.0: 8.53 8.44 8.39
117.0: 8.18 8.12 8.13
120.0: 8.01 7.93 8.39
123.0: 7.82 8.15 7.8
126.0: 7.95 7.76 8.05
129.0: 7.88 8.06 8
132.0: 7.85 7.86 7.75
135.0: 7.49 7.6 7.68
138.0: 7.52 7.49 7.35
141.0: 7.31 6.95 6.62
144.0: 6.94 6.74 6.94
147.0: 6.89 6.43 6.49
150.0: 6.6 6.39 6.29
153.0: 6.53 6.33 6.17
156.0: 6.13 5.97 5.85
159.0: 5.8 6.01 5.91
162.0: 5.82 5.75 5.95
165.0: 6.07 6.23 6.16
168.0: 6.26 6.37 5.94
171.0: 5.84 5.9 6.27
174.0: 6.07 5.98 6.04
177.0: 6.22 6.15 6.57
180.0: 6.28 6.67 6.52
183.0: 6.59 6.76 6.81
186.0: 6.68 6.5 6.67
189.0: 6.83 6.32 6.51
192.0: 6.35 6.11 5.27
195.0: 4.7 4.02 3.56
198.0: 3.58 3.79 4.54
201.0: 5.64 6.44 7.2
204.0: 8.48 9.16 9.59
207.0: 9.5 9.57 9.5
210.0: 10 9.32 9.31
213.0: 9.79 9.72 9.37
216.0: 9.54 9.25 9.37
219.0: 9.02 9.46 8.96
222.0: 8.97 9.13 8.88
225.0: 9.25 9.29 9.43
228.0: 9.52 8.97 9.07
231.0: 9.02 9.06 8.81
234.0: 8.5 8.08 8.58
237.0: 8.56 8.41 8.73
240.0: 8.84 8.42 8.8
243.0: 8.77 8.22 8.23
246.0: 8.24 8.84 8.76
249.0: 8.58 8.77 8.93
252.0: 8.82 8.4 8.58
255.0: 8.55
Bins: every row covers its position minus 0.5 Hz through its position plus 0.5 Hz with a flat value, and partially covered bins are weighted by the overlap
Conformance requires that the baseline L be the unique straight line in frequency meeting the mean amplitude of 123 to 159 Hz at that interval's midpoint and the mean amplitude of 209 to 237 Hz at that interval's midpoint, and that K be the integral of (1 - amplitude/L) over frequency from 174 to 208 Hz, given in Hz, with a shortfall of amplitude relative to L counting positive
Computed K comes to 8.2 Hz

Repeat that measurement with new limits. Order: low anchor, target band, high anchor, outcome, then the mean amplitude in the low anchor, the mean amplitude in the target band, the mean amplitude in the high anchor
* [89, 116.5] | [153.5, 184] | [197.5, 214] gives 8.1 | 9.23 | 6.14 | 7.9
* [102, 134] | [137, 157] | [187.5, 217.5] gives 3.0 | 8.28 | 6.75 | 7.32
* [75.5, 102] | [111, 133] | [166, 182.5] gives 1.2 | 10.1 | 8.08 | 6.2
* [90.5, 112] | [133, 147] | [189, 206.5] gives 1.3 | 9.38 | 7.27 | 5.98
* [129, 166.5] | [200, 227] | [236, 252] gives -3.0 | 6.77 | 8.91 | 8.61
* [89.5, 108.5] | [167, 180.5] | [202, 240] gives 4.5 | 9.56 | 6.15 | 9.05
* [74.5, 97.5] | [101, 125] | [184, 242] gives 2.8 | 10.1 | 8.5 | 7.96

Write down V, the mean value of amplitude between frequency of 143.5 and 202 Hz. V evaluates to 6.05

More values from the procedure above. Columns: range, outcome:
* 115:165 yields 7.15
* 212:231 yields 9.27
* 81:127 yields 9.1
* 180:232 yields 7.73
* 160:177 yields 6.04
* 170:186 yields 6.31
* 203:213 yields 9.29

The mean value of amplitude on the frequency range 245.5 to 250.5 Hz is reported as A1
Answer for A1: 8.64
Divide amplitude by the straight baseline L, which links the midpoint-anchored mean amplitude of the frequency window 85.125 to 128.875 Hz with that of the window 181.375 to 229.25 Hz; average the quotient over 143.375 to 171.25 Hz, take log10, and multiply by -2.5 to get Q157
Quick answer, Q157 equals 0.31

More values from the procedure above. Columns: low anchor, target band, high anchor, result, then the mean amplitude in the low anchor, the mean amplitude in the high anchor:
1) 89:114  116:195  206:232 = 0.342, 9.3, 9.33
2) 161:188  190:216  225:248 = 0.029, 6.25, 8.76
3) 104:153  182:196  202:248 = 0.336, 7.74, 8.96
